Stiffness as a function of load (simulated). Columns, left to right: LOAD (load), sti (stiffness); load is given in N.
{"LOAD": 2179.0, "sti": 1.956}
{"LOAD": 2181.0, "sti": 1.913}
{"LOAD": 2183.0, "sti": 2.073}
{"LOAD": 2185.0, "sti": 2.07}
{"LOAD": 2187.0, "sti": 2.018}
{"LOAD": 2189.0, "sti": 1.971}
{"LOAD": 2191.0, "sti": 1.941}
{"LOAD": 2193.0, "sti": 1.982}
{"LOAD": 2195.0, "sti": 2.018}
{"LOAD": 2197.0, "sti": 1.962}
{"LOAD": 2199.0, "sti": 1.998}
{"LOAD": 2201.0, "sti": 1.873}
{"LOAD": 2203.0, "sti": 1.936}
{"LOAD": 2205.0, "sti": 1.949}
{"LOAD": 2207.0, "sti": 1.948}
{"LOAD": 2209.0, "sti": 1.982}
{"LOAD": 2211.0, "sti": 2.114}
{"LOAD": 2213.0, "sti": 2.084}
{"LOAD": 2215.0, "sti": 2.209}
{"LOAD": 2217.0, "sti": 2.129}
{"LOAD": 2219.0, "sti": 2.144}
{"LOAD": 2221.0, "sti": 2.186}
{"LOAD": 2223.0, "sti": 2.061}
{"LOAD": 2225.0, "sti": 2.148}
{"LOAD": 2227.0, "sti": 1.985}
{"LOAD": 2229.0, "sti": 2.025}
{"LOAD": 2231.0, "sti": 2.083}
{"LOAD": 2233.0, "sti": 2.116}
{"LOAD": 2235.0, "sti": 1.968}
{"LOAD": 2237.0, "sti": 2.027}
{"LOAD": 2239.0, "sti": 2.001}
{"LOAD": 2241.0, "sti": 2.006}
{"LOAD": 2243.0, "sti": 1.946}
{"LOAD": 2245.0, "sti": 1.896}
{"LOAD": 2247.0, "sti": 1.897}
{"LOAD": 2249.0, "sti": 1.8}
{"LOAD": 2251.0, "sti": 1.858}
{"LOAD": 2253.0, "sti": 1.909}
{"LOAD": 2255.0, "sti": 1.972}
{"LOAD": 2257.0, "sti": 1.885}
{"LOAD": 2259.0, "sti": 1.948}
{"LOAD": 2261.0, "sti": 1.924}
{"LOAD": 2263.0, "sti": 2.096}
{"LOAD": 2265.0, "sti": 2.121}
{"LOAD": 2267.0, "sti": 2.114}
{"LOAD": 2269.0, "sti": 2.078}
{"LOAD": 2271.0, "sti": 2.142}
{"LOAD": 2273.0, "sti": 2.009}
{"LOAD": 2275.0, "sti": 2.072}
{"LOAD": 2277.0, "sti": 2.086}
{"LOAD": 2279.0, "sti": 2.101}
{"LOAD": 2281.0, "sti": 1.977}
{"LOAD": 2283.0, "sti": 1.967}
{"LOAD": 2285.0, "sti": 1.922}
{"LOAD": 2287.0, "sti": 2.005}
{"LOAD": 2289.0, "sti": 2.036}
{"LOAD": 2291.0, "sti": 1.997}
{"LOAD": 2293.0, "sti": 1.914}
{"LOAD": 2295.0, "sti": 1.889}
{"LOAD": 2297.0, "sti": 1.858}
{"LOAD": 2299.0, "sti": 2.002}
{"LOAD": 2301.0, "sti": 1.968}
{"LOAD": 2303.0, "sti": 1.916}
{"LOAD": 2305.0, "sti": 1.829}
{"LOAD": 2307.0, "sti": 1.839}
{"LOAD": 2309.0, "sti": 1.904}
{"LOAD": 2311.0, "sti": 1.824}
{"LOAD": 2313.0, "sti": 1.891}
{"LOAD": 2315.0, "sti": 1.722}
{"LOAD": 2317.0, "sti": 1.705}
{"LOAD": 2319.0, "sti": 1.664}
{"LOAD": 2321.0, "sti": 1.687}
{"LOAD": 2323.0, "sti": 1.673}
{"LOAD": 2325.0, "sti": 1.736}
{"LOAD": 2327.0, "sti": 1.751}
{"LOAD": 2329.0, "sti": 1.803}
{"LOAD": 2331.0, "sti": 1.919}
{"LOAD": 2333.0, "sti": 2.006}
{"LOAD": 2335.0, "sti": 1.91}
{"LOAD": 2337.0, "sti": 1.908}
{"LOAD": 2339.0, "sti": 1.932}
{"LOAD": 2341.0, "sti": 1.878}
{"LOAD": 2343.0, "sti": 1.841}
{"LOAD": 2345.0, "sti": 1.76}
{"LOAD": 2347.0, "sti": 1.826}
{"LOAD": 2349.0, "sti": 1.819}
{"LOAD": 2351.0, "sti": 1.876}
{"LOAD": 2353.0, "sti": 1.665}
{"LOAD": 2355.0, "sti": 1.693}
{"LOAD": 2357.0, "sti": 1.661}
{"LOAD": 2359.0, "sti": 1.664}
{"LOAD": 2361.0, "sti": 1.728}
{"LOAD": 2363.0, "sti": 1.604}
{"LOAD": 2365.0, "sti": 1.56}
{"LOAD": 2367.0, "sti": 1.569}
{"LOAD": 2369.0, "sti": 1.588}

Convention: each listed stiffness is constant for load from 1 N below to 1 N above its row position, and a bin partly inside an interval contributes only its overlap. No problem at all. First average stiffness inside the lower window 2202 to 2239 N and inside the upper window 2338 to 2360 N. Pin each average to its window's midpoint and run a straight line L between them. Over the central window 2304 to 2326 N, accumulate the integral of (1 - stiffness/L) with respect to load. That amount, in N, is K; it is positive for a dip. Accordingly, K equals 1.0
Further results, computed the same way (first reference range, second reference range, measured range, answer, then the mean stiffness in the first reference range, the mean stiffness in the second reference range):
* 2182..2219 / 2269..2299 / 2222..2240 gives -0.3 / 2.02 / 2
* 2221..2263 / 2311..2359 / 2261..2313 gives -2.5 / 1.98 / 1.79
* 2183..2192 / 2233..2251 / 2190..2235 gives -1.3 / 2.01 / 1.95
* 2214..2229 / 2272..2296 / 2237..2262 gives 1.7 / 2.12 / 2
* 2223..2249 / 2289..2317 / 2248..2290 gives -1.2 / 2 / 1.89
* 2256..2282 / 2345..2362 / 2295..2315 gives 0.3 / 2.04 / 1.74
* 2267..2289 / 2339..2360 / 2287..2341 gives 1.3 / 2.04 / 1.78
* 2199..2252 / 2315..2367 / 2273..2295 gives -1.3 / 2.01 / 1.77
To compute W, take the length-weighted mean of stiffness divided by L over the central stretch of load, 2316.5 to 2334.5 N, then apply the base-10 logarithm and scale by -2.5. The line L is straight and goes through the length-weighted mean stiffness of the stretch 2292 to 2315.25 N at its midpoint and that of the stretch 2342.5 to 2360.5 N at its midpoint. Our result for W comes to 0.03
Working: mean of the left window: 1.88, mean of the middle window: 1.78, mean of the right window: 1.75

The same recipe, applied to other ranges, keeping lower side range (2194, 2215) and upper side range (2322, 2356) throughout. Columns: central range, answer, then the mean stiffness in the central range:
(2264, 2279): -0.10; 2.09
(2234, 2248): -0.01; 1.96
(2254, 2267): -0.04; 2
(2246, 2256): 0.03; 1.89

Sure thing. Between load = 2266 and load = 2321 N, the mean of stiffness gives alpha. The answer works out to 1.94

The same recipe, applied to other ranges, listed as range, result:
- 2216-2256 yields 2.01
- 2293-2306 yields 1.91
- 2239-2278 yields 1.99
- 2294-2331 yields 1.82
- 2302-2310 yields 1.87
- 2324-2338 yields 1.86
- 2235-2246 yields 1.97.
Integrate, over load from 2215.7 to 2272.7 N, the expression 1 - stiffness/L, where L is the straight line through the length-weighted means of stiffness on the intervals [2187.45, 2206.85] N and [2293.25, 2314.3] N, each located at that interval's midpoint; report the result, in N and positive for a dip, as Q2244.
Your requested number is -2.6 N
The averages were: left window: 1.96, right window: 1.89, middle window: 2.02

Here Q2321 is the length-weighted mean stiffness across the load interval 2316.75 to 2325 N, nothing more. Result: 1.69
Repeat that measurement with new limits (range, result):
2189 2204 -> 1.96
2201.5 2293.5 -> 2.02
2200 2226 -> 2.06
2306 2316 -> 1.84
